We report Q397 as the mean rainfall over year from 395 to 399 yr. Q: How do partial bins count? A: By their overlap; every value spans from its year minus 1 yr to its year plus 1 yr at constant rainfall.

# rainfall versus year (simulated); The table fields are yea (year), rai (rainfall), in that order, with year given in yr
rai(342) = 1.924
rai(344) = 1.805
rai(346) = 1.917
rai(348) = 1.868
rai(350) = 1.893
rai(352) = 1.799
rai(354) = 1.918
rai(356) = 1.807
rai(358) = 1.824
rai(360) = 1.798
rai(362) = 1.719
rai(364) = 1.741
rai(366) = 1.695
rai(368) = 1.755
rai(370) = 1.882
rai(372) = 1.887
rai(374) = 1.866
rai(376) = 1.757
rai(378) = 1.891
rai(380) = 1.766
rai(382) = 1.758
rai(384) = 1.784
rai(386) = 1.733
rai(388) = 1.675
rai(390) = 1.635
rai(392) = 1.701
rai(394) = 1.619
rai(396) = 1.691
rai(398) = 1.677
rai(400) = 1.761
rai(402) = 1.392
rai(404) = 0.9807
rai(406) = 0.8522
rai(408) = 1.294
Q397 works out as 1.68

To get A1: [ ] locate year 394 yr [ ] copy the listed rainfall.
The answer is 1.619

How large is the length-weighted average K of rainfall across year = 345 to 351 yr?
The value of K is 1.89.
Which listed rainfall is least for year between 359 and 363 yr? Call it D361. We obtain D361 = 1.719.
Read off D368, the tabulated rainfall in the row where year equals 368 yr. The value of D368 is 1.755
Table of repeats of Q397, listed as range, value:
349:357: 1.85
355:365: 1.78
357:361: 1.81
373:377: 1.81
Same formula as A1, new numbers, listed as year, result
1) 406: 0.8522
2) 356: 1.807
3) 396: 1.691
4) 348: 1.868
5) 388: 1.675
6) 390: 1.635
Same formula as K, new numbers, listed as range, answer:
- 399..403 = 1.58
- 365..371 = 1.78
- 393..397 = 1.66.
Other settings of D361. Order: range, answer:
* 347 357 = 1.799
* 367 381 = 1.755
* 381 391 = 1.635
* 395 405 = 0.9807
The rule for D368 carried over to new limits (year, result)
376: 1.757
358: 1.824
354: 1.918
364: 1.741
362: 1.719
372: 1.887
